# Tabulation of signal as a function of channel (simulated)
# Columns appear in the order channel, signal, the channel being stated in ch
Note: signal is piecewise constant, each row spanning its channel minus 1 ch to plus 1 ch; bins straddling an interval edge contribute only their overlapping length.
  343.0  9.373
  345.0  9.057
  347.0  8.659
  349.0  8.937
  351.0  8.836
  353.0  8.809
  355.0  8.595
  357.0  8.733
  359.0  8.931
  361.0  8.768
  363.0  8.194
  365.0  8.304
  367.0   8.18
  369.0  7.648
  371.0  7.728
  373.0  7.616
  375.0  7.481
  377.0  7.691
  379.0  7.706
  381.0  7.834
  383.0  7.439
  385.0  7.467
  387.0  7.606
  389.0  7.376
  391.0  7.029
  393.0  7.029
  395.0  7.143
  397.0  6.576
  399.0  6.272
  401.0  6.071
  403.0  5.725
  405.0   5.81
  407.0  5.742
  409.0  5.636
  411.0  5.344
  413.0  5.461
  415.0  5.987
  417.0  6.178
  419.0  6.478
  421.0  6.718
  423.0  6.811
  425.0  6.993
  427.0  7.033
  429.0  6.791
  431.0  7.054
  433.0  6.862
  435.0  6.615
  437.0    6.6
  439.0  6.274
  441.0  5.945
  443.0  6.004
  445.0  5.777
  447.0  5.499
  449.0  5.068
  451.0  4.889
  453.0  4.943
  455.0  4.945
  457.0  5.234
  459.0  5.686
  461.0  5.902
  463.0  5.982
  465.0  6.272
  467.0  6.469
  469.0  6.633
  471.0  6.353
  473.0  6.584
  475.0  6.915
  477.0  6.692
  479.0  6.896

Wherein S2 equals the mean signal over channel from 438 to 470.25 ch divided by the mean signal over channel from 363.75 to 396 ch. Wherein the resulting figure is 0.8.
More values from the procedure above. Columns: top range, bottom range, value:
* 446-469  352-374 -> 0.67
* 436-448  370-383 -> 0.79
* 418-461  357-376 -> 0.75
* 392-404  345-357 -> 0.74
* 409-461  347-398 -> 0.76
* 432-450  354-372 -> 0.73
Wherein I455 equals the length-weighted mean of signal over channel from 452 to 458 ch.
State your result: 5.04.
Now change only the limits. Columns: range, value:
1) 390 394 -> 7.03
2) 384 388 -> 7.54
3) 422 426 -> 6.9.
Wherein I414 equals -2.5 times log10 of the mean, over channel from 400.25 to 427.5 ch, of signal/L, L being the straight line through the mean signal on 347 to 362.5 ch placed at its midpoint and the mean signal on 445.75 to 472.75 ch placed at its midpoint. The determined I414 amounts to 0.147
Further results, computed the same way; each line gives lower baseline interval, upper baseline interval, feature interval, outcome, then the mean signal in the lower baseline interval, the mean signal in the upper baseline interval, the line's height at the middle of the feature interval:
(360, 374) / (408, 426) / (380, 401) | 0.01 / 8.06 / 6.18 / 7.18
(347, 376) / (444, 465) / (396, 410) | 0.18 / 8.35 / 5.43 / 7.05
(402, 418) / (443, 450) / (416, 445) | -0.17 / 5.74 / 5.53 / 5.62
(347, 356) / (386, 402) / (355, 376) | 0.00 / 8.78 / 6.89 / 8.16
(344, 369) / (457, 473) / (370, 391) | 0.07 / 8.63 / 6.15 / 8.08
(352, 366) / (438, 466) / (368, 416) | 0.12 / 8.62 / 5.6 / 7.55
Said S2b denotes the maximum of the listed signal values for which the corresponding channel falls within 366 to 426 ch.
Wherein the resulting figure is 8.18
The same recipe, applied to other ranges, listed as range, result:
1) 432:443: 6.862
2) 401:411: 6.071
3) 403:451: 7.054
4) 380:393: 7.834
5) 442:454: 6.004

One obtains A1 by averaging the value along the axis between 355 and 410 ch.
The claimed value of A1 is 7.35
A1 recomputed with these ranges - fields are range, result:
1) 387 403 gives 6.77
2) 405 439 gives 6.37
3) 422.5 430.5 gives 6.92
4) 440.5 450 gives 5.64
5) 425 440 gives 6.76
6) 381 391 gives 7.46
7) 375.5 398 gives 7.36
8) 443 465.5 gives 5.48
